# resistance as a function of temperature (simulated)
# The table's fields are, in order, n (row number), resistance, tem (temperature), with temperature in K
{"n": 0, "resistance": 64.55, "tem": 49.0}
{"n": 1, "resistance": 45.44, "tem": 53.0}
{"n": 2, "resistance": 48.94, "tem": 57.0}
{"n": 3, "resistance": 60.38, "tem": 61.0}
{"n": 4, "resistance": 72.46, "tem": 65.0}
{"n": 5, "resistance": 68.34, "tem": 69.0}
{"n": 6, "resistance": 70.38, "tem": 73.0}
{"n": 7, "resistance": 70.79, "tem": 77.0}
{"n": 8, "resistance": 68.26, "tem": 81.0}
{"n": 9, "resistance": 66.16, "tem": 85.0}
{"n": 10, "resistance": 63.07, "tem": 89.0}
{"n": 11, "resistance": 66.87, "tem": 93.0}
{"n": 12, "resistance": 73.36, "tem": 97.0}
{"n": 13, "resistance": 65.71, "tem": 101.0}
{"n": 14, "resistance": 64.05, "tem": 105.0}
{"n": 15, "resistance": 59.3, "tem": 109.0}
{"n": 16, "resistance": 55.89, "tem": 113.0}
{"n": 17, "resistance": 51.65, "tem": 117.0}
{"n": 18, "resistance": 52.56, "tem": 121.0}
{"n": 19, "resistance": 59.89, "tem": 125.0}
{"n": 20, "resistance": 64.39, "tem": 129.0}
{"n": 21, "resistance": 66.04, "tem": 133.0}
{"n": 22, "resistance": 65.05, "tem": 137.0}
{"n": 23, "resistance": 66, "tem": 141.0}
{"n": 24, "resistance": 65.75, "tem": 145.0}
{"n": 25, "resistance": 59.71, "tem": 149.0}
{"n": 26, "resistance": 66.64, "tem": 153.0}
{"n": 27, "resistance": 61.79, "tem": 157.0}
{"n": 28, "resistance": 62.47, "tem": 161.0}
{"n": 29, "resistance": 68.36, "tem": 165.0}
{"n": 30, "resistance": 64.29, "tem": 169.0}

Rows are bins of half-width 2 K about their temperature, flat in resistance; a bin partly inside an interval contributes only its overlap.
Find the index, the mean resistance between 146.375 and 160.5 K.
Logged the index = 62.8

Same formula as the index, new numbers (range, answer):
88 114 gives 64.4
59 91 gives 67.5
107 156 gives 61.1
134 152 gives 64.4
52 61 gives 50.3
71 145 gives 63.9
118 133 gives 59.4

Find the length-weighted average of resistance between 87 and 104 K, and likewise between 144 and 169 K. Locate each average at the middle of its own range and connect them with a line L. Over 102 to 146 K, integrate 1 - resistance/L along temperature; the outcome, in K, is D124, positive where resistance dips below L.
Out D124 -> 3.1 K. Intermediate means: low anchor 67.1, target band 61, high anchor 64.1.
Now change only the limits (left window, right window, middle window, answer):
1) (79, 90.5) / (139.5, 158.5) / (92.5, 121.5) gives 1.8 K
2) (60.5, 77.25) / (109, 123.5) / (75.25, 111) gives -2.9 K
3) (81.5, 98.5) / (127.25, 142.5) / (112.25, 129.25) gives 2.5 K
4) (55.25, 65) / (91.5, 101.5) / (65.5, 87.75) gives -2.0 K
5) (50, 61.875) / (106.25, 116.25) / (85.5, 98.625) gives -2.8 K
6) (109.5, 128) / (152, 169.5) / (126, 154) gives -2.0 K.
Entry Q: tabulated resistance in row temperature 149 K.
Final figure 59.71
